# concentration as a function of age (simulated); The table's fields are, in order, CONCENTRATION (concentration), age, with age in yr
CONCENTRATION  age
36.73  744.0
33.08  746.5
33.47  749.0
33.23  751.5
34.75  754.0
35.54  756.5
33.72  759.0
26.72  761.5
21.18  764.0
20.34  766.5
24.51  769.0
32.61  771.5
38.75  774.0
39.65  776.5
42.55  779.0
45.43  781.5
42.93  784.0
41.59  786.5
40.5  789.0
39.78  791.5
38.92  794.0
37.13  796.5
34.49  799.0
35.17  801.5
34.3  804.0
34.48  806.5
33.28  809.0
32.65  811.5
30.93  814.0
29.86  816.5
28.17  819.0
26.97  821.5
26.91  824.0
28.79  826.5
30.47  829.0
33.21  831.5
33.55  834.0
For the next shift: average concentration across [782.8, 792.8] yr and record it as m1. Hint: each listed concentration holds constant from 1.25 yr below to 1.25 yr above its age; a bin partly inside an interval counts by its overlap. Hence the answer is 41.2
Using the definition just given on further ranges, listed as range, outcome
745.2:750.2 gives 33.3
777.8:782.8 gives 44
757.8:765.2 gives 27.2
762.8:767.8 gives 20.8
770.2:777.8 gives 37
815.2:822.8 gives 28.3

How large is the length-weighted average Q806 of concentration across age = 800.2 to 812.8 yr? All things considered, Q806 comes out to 34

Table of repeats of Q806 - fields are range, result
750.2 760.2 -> 34.3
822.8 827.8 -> 27.9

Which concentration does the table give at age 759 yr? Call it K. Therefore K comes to 33.72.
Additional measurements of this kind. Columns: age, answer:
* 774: 38.75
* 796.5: 37.13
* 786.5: 41.59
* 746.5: 33.08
